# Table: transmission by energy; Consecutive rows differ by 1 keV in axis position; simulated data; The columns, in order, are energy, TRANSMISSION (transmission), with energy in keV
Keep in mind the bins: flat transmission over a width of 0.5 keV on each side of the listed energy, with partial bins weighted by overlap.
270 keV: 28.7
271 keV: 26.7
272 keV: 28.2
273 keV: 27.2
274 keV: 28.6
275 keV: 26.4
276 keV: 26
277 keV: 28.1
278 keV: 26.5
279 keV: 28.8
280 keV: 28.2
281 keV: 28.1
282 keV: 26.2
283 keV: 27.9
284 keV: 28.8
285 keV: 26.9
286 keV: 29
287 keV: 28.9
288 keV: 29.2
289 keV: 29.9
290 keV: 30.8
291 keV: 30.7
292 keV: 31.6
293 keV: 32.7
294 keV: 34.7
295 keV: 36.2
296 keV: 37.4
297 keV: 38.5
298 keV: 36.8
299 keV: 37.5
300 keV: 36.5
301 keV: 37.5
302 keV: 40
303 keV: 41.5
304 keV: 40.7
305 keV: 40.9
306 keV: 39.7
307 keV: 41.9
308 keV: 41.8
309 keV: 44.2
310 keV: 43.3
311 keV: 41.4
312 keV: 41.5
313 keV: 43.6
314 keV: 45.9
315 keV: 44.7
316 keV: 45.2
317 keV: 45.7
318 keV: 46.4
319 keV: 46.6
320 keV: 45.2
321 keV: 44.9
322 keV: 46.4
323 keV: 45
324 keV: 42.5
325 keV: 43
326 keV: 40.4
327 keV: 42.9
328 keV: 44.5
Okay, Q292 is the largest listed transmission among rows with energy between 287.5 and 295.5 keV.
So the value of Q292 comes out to 36.2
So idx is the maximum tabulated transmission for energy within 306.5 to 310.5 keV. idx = 44.2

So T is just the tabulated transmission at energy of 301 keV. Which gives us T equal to 37.5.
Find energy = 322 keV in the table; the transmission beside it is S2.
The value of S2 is 46.4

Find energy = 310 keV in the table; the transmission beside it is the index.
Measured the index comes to 43.3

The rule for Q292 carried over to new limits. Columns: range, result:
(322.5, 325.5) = 45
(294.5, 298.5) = 38.5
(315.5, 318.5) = 46.4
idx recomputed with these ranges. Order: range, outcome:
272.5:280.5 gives 28.8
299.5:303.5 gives 41.5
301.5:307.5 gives 41.9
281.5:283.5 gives 27.9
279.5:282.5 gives 28.2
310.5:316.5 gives 45.9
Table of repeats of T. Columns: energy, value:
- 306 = 39.7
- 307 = 41.9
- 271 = 26.7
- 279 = 28.8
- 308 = 41.8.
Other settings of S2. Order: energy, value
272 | 28.2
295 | 36.2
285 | 26.9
